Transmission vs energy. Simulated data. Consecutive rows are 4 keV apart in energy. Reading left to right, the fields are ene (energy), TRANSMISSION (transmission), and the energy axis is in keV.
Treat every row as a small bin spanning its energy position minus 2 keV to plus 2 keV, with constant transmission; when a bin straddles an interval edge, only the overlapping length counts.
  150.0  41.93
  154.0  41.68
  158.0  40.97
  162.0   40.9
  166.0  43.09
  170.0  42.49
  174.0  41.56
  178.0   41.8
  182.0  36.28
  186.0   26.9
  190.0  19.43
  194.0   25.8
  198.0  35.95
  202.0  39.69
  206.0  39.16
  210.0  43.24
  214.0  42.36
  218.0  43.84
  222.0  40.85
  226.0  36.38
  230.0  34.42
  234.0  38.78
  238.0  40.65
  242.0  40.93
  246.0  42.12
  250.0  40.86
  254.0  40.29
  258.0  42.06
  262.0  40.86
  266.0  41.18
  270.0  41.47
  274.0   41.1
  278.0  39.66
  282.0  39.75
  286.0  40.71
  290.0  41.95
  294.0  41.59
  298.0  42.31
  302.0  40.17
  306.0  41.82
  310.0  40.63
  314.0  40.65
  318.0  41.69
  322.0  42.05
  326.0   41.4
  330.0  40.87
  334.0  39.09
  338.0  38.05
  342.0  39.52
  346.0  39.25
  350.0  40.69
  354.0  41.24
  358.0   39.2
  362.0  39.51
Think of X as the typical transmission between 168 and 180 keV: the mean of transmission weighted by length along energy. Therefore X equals 41.9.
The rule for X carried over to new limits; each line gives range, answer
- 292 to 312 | 41.3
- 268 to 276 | 41.3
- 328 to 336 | 40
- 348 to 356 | 41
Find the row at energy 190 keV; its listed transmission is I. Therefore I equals 19.43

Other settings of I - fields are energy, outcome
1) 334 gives 39.09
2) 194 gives 25.8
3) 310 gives 40.63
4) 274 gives 41.1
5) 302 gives 40.17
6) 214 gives 42.36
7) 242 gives 40.93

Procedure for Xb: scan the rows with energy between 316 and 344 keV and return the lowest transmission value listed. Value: 38.05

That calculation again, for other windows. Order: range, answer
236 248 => 40.65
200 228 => 36.38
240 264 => 40.29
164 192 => 19.43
